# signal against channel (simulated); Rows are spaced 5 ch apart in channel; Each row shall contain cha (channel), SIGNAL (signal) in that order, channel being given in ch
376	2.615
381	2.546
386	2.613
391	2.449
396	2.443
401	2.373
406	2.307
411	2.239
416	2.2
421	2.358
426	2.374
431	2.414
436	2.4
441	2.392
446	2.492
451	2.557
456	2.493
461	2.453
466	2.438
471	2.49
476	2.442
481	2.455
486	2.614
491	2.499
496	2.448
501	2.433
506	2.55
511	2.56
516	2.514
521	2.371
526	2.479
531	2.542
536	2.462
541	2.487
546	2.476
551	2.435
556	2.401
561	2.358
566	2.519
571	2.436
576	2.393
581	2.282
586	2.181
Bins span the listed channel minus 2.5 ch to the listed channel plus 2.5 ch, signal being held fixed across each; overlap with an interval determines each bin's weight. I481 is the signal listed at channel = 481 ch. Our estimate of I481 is 2.455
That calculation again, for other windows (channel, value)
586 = 2.181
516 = 2.514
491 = 2.499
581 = 2.282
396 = 2.443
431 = 2.414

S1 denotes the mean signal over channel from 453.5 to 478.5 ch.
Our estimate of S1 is 2.46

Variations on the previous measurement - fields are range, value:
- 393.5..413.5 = 2.34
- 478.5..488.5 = 2.53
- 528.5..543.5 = 2.5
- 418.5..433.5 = 2.38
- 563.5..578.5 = 2.45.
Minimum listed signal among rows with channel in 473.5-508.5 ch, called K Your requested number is 2.433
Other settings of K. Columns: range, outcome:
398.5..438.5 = 2.2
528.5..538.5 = 2.462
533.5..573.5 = 2.358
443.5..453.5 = 2.492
